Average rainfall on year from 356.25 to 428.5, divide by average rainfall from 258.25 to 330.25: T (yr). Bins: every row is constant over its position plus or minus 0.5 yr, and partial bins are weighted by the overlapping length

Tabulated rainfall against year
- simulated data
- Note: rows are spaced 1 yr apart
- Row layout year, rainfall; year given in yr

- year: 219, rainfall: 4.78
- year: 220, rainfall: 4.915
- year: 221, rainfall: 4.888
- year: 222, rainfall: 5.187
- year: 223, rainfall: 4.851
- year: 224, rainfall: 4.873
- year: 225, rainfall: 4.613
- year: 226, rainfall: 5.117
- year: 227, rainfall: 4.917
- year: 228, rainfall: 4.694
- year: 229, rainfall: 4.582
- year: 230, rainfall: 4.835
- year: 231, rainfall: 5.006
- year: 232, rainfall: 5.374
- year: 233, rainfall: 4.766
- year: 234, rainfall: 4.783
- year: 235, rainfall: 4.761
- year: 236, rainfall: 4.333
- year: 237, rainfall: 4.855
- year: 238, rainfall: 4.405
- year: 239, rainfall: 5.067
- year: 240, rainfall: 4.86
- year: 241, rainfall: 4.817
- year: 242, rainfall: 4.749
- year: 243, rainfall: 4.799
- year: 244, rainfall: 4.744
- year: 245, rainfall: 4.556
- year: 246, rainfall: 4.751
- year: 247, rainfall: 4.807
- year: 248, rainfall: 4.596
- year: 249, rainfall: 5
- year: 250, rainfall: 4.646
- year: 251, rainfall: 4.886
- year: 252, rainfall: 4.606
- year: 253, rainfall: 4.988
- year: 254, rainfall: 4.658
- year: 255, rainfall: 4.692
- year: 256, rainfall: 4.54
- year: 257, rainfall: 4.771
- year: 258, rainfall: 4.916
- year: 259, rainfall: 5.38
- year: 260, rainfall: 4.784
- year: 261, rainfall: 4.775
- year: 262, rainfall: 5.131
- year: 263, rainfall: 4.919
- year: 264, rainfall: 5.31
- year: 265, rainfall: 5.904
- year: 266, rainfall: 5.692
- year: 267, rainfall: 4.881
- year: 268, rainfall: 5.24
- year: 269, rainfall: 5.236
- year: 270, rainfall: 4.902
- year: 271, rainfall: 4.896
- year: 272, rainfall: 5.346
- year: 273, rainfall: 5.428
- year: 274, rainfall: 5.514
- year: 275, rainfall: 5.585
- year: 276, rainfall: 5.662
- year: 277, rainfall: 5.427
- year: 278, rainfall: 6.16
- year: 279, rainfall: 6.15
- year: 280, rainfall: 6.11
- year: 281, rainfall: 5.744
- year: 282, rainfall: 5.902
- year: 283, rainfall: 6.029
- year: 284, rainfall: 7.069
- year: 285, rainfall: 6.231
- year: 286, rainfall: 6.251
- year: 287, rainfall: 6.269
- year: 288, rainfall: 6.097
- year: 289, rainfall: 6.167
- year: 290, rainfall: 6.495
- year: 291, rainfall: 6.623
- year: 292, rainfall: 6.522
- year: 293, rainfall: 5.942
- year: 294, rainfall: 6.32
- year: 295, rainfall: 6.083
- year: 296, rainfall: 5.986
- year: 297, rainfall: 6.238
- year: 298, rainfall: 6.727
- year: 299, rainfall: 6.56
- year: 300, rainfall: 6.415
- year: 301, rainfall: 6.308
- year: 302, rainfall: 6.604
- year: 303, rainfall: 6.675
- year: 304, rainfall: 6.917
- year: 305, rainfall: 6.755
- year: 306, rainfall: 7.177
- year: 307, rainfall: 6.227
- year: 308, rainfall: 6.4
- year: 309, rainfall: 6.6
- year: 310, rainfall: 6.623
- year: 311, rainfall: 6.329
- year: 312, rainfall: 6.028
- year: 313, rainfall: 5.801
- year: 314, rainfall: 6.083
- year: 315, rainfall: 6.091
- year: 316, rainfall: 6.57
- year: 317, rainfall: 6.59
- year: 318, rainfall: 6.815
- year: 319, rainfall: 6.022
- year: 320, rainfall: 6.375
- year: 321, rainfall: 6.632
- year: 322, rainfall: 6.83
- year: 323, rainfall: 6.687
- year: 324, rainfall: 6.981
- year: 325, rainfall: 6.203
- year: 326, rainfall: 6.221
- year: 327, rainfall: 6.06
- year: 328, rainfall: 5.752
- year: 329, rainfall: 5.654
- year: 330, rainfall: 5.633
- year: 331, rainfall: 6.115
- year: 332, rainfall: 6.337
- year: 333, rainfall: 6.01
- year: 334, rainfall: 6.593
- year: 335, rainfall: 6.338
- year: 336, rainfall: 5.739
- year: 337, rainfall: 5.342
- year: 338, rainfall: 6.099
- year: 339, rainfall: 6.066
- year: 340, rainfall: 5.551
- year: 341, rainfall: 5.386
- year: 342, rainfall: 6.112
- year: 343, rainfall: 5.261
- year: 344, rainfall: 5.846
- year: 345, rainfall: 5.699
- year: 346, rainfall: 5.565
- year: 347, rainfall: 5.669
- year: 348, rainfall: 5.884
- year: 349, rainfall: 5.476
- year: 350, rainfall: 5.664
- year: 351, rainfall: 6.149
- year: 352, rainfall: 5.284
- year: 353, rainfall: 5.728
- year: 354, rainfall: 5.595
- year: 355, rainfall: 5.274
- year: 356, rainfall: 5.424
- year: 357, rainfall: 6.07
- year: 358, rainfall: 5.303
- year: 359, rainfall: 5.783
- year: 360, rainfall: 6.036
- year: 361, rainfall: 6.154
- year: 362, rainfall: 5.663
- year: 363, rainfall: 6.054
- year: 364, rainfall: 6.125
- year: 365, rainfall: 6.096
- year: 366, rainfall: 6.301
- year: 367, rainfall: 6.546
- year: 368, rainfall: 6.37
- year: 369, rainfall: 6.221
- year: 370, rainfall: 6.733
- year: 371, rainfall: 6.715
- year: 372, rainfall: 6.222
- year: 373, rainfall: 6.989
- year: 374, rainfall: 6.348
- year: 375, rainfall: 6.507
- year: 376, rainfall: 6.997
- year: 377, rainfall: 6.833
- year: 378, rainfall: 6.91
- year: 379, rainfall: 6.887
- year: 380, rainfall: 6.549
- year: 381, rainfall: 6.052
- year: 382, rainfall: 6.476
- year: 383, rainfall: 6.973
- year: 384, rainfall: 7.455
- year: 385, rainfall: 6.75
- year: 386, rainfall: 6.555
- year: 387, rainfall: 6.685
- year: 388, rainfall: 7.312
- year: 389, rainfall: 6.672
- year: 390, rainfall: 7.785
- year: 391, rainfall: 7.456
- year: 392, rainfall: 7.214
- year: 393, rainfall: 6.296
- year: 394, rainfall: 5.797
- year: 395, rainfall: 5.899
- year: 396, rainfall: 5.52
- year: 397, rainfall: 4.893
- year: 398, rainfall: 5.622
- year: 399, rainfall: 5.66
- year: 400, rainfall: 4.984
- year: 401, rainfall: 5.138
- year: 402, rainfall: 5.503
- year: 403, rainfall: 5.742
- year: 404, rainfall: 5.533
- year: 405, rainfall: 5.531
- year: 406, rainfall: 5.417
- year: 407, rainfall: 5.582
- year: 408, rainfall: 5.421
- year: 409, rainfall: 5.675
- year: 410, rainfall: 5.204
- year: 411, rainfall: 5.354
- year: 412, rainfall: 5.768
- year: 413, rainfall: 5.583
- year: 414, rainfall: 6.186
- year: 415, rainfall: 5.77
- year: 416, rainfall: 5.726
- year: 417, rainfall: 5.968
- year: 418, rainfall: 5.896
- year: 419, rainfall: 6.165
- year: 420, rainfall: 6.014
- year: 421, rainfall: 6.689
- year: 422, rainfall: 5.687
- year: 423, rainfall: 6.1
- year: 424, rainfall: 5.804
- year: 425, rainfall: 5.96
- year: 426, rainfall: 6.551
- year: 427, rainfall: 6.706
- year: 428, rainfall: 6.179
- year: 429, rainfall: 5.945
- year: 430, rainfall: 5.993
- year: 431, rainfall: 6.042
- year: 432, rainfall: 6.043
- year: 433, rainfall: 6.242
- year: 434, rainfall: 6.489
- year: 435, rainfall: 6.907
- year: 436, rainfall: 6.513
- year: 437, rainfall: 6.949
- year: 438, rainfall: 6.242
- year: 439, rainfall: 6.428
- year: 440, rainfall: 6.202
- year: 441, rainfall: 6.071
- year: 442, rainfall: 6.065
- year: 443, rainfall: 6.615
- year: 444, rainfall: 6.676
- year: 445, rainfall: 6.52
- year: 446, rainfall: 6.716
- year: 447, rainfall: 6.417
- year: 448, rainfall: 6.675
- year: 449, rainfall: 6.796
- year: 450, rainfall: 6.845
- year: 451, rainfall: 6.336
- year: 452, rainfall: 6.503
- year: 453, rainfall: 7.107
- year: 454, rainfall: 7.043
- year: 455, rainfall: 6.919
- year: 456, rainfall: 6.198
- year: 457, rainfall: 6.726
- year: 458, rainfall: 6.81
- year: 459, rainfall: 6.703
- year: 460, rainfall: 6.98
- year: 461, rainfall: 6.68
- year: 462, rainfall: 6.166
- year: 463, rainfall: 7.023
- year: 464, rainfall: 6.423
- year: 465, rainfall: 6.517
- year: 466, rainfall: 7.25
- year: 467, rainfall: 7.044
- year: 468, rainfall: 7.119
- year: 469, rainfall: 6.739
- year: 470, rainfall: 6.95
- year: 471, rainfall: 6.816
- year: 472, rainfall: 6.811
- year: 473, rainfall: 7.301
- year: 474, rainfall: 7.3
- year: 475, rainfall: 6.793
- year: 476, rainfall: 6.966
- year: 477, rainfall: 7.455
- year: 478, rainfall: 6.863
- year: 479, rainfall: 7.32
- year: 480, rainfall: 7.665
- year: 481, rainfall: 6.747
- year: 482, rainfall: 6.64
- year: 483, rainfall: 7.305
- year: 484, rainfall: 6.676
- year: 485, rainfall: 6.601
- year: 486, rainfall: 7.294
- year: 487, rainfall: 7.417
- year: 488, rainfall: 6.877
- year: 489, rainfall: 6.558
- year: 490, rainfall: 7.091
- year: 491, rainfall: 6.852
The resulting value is 1.02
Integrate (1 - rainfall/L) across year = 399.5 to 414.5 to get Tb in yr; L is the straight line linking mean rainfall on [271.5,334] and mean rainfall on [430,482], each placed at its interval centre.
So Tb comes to 2.4 yr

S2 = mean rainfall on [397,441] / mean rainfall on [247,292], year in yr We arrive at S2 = 1.09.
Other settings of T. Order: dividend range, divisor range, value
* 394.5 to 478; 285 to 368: 1.03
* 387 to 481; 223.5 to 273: 1.30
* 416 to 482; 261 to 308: 1.10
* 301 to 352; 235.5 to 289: 1.18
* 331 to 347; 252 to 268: 1.17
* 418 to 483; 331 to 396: 1.06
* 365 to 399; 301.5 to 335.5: 1.03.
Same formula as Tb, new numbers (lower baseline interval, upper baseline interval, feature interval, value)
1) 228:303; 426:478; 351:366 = 0.6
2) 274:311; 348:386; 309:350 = 1.2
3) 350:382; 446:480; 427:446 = 0.9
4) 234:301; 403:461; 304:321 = -2.4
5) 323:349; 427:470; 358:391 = -2.1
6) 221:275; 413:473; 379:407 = -0.6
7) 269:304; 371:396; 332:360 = 3.1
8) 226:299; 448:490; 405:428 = 2.2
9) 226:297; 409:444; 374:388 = -2.0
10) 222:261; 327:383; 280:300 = -3.5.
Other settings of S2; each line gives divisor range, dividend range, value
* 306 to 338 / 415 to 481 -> 1.05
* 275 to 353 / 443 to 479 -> 1.11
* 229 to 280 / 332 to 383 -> 1.21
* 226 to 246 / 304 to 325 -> 1.35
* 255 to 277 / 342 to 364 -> 1.10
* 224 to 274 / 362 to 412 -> 1.27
